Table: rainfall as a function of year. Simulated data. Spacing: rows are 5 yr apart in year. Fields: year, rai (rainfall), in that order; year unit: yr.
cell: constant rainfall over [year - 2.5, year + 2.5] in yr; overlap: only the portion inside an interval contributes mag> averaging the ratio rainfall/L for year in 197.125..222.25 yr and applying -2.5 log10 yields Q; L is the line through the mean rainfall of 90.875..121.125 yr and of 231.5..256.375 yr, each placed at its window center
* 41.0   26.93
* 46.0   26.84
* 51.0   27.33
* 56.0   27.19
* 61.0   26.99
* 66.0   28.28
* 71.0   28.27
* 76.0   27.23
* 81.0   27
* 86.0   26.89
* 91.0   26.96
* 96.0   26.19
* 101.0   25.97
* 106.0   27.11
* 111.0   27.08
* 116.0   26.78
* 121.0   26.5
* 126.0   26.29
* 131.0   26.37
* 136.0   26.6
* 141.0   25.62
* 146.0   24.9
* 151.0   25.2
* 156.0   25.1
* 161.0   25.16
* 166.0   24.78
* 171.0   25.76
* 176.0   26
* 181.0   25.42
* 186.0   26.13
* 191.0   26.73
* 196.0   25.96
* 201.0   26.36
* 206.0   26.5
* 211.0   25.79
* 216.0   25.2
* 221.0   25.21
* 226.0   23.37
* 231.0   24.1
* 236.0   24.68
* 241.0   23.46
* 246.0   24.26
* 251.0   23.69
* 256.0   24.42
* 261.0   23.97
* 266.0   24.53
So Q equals -0.05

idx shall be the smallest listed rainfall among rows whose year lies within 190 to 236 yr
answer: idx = 23.37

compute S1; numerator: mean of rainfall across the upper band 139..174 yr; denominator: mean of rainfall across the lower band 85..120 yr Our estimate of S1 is 0.9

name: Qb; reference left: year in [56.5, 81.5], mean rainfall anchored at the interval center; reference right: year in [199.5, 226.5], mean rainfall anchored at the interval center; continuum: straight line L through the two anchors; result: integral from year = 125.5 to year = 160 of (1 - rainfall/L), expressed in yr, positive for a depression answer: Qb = 1.1 yr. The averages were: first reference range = 27.6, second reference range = 25.5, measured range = 25.7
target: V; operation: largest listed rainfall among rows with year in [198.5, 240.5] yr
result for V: 26.5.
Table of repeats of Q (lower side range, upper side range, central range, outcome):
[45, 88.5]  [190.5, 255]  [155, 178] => 0.02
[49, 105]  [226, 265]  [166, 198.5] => -0.03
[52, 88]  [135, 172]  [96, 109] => 0.00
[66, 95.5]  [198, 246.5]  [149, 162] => 0.04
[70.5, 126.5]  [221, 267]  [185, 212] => -0.06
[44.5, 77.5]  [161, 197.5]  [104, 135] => 0.00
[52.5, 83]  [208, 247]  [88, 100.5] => 0.02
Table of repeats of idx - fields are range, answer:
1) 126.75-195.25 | 24.78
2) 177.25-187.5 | 25.42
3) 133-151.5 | 24.9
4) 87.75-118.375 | 25.97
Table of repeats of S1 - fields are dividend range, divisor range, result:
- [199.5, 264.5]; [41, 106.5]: 0.91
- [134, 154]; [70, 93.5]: 0.94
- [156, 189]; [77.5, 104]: 0.96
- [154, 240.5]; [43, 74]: 0.92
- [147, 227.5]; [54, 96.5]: 0.94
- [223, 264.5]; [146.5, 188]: 0.95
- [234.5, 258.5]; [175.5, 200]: 0.92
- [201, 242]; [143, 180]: 0.99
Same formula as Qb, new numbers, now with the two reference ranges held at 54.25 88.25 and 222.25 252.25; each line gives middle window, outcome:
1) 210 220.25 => -0.4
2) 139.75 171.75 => 0.6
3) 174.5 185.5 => -0.3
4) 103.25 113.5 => -0.2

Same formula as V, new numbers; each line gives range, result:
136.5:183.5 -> 26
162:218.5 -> 26.73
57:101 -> 28.28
